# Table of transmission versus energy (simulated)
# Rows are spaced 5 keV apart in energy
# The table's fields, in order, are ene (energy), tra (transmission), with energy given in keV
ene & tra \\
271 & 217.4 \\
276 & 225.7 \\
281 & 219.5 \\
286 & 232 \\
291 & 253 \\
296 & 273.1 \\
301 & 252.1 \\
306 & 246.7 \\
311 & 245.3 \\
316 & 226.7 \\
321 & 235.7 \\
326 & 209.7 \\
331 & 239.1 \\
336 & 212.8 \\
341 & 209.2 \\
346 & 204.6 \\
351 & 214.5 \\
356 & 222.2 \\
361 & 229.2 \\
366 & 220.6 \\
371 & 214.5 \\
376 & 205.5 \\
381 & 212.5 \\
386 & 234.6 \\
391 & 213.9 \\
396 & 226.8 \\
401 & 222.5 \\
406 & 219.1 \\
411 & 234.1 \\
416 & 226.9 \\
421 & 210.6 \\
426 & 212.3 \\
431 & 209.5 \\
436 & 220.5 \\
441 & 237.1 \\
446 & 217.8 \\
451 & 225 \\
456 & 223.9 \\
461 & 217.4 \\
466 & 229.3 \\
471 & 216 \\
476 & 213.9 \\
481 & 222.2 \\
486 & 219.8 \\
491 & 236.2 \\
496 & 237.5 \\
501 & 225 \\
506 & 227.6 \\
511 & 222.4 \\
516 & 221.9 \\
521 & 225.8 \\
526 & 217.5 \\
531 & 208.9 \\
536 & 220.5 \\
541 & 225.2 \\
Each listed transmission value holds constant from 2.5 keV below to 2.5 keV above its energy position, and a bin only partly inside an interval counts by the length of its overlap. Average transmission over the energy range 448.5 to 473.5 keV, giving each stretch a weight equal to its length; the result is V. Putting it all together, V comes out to 222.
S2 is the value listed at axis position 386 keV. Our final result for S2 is 234.6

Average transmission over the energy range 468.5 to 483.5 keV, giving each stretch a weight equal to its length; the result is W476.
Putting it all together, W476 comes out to 217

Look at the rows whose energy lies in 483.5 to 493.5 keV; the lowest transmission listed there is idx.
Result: 219.8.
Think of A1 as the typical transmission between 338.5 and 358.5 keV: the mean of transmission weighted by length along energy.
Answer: 213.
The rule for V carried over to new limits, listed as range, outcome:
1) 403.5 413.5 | 227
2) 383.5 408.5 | 223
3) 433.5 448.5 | 225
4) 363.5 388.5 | 218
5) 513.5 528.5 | 222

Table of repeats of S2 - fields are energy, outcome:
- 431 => 209.5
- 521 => 225.8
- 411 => 234.1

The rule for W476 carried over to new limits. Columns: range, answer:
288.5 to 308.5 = 256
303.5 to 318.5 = 240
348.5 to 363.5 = 222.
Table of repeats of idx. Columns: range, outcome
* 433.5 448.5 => 217.8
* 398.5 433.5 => 209.5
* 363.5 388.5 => 205.5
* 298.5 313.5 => 245.3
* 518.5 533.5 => 208.9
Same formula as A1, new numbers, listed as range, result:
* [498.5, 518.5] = 224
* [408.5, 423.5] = 224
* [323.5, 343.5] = 218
